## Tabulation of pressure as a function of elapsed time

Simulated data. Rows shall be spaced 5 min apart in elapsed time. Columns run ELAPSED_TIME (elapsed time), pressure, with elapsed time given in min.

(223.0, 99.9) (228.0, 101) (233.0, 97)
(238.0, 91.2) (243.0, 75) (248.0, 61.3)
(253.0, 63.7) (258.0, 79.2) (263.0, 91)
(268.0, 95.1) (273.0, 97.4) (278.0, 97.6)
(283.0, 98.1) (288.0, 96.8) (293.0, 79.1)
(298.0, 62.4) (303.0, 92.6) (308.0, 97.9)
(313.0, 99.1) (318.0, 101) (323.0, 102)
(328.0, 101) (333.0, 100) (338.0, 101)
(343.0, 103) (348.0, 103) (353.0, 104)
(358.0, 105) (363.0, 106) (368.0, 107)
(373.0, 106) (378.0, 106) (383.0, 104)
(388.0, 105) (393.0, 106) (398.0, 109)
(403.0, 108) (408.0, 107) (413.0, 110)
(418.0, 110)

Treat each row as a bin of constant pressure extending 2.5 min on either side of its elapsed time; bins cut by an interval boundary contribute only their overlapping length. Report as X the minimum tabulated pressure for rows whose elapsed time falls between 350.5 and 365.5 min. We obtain 104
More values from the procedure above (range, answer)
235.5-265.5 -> 61.3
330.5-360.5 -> 100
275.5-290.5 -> 96.8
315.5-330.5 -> 101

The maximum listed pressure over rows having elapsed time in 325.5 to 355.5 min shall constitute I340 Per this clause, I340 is 104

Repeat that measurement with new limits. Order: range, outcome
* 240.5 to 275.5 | 97.4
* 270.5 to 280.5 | 97.6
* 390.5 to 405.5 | 109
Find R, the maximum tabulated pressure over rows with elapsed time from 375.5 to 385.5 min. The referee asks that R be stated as 106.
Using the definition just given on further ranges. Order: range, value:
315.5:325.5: 102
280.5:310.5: 98.1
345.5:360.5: 105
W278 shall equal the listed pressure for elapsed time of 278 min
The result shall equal 97.6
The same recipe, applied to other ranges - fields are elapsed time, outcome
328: 101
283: 98.1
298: 62.4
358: 105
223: 99.9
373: 106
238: 91.2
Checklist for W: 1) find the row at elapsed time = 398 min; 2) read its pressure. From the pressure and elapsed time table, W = 109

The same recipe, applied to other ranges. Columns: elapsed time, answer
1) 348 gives 103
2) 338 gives 101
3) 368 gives 107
